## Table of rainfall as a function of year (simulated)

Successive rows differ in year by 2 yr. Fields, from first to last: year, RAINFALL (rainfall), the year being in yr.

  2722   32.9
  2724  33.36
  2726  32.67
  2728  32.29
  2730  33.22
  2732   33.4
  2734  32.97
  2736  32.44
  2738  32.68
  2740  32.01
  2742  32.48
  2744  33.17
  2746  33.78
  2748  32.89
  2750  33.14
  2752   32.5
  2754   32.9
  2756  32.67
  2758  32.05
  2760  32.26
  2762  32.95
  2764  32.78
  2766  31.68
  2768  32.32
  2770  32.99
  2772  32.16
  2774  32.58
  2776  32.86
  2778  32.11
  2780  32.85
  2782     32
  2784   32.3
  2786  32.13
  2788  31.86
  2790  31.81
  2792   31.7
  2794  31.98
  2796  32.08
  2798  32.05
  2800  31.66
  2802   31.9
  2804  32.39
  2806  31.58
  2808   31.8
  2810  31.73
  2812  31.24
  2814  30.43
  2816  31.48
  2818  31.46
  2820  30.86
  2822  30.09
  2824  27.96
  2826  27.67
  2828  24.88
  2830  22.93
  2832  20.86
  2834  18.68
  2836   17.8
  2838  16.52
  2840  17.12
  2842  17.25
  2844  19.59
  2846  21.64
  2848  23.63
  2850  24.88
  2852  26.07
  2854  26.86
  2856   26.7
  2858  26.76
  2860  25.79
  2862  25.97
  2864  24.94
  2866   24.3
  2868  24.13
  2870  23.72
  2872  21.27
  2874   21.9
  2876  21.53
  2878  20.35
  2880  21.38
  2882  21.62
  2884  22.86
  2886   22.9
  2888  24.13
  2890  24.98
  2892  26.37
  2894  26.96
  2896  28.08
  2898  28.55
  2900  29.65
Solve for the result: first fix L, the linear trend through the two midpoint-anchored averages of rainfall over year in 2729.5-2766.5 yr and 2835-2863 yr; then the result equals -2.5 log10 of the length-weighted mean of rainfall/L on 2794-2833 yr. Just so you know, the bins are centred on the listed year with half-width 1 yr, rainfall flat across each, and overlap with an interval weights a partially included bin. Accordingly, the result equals -0.14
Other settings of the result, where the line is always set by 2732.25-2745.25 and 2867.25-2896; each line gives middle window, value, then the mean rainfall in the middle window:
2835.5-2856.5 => 0.183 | 21.6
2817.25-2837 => 0.071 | 25.2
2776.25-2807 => -0.101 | 32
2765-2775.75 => -0.061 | 32.4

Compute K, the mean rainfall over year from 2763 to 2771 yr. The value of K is 32.4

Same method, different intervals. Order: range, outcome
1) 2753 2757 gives 32.8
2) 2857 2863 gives 26.2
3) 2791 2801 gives 31.9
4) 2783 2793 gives 32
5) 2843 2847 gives 20.6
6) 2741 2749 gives 33.1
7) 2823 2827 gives 27.8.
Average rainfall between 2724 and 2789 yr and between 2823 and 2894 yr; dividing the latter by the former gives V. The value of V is 0.71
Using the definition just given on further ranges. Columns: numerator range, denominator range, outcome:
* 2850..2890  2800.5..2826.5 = 0.77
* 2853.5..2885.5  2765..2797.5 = 0.74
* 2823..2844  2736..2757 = 0.64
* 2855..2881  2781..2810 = 0.74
